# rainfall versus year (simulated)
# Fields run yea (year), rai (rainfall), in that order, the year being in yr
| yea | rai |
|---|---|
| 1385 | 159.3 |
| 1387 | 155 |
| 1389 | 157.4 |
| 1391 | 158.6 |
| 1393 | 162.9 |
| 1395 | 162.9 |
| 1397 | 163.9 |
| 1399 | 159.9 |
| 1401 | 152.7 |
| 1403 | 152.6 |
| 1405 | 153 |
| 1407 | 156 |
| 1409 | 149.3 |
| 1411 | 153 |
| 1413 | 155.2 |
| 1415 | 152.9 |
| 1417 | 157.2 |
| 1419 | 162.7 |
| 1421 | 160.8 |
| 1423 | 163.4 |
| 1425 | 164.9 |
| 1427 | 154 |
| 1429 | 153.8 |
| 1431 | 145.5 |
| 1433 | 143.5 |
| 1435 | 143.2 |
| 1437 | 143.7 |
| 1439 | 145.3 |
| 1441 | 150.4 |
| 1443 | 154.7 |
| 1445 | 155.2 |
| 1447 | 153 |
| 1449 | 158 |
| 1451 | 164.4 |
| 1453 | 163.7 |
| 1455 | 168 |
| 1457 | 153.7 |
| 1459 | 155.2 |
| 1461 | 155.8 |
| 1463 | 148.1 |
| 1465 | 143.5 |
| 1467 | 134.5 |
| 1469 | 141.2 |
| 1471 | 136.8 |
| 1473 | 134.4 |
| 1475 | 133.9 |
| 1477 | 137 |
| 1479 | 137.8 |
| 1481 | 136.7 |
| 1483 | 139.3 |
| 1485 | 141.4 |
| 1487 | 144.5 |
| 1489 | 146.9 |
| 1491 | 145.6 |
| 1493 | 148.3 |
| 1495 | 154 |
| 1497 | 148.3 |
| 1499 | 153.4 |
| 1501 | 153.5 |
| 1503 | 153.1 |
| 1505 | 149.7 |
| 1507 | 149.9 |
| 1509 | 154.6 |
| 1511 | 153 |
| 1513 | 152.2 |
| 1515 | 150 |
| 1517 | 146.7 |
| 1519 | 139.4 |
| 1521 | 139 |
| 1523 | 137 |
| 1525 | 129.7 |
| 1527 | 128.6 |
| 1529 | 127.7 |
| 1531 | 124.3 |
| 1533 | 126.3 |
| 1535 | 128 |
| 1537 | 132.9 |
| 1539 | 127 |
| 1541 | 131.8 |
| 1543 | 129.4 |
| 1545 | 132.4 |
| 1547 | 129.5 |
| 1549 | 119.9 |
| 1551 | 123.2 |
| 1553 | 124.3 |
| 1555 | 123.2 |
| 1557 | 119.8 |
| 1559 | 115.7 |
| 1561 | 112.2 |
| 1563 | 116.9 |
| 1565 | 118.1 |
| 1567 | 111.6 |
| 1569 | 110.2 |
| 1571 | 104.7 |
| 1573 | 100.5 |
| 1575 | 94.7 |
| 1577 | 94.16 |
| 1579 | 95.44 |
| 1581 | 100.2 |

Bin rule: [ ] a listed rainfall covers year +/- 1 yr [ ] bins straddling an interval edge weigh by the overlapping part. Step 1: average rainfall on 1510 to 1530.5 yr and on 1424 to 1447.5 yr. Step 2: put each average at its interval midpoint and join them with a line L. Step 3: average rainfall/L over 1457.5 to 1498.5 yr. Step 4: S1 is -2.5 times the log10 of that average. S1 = 0.01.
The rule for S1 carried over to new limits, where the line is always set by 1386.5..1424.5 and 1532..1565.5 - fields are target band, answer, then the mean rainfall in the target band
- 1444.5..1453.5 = -0.081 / 159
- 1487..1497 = -0.083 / 148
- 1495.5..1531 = -0.094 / 145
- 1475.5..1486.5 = 0.011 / 139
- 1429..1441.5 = 0.035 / 146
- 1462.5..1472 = 0.021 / 140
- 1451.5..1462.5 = -0.096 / 159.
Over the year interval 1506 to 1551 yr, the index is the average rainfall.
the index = 136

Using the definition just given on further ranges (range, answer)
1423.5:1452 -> 152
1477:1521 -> 147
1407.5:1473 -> 152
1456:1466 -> 151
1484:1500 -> 148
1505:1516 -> 152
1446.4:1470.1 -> 153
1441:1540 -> 145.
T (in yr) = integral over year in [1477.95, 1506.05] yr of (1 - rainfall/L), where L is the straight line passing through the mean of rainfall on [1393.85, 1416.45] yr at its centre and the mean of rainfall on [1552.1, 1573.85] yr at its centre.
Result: -2.9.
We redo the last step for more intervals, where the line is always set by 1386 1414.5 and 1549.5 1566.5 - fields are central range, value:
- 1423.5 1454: -1.19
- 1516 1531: -0.88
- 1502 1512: -1.60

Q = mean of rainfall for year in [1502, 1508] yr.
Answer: 151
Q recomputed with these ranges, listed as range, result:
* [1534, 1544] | 130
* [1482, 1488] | 142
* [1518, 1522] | 139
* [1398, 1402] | 156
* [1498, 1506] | 152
